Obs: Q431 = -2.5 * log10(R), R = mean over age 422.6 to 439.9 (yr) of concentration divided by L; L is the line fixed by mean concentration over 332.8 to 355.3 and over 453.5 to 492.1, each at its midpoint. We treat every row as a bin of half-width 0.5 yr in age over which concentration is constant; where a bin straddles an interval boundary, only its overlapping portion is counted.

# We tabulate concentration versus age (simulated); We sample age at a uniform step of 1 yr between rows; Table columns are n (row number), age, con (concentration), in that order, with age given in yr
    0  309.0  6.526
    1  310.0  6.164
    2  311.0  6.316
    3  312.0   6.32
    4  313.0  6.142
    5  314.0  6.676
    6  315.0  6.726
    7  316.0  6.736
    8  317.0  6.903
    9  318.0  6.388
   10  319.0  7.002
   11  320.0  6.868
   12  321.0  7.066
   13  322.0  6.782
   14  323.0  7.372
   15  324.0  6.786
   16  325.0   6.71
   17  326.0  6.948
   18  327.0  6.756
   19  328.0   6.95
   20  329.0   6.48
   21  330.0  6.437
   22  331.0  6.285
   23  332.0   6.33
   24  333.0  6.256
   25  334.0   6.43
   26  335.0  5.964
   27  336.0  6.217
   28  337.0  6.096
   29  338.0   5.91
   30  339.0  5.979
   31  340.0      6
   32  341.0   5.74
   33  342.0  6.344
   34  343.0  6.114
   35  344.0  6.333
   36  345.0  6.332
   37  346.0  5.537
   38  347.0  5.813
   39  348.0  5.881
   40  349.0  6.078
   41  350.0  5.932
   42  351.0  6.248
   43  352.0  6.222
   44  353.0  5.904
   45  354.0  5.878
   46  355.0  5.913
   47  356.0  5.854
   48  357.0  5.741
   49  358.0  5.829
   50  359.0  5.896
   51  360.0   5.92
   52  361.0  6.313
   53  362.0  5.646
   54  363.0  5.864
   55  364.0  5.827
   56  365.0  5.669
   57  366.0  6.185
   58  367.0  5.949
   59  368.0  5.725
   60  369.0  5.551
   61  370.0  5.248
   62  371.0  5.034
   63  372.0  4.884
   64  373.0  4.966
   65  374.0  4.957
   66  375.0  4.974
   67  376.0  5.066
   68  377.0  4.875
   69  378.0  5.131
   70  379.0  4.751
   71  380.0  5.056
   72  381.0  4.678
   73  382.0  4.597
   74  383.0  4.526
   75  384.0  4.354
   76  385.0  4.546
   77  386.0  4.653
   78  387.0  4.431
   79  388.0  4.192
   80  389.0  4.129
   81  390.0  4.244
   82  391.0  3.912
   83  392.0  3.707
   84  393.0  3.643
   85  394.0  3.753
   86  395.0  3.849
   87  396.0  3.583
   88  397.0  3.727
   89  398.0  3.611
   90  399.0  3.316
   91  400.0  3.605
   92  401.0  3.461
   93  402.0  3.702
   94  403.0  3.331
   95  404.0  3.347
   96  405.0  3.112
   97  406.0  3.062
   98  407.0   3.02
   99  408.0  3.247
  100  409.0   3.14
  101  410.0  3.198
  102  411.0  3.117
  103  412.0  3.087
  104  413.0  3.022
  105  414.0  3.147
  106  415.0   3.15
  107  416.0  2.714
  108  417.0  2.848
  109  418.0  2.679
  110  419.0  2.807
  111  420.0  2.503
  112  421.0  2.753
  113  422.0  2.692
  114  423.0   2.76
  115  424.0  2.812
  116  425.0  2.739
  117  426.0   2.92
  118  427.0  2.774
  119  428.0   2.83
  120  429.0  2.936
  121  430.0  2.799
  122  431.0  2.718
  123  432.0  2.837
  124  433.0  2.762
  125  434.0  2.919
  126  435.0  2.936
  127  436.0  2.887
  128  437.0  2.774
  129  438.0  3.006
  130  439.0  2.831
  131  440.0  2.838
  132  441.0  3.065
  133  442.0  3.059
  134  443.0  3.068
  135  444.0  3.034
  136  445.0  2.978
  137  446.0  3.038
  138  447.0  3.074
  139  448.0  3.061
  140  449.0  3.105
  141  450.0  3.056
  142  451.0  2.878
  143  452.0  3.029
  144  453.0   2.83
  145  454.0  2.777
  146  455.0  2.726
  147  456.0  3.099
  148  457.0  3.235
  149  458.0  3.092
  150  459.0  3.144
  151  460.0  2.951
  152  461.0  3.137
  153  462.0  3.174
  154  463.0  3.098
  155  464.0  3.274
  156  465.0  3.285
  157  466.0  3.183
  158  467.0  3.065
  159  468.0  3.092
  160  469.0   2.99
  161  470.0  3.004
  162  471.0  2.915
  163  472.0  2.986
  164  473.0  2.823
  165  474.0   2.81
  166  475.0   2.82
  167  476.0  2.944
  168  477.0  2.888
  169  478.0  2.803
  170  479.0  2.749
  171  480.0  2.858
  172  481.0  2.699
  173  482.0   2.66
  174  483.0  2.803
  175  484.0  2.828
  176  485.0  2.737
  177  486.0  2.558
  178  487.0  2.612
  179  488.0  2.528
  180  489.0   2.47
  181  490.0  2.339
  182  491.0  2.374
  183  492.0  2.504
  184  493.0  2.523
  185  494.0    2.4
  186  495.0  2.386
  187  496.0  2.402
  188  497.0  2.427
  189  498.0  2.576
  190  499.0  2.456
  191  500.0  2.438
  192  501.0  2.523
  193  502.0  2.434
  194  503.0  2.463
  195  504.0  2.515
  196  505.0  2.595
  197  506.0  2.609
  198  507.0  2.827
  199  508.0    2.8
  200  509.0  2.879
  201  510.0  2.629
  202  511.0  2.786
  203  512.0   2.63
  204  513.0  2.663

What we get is 0.34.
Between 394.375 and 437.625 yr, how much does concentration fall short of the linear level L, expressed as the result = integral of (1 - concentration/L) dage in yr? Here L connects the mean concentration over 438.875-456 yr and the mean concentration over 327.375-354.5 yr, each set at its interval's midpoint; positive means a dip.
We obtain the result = 9.4 yr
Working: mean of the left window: 6.14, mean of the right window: 2.97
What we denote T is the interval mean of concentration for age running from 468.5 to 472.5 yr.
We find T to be 2.97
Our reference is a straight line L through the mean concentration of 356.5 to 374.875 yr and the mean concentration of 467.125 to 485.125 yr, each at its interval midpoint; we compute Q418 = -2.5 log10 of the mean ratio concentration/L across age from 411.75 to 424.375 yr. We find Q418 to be 0.45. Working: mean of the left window 5.61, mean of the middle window 2.84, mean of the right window 2.86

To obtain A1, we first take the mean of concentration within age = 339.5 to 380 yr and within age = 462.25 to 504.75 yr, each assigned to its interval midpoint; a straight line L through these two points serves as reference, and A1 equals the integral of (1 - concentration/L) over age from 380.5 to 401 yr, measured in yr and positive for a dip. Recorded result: 3.81 yr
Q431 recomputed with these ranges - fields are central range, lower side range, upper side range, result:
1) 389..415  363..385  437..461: 0.25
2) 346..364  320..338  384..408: -0.09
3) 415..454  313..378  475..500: 0.32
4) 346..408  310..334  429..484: 0.08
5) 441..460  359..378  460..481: 0.15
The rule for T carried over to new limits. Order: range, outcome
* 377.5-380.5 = 4.98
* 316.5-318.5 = 6.65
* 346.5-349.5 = 5.92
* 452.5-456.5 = 2.86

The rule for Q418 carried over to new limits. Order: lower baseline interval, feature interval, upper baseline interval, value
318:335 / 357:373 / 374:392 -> -0.08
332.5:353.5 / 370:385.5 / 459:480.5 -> 0.08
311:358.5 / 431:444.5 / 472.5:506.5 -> 0.30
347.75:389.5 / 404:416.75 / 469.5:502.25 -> 0.38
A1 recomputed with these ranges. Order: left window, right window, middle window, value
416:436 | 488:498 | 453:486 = -5.0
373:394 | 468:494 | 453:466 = 0.2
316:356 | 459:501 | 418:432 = 4.6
